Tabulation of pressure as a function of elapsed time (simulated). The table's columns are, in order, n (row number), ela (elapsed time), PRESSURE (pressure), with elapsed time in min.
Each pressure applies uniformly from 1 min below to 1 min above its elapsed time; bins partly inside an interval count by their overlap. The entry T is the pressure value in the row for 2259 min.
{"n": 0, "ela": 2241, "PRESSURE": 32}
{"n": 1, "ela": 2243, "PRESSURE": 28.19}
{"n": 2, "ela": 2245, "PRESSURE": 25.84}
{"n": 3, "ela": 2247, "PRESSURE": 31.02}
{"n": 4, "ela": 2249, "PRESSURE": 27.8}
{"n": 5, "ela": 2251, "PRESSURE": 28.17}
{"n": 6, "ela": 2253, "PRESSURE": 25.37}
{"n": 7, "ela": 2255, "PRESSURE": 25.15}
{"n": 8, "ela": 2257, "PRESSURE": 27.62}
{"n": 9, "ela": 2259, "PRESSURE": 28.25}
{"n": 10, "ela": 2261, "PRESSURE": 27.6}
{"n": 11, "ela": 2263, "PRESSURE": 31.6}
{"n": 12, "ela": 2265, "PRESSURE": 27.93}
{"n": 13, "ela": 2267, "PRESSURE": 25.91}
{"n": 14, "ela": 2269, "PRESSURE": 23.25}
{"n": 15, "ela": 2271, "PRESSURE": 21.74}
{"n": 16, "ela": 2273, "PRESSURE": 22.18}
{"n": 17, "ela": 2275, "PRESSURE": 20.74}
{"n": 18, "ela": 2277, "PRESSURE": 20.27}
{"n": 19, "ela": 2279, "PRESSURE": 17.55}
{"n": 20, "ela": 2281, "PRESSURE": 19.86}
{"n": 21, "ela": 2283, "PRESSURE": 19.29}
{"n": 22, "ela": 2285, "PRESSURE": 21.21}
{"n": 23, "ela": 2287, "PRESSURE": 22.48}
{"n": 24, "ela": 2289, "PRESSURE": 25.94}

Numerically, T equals 28.25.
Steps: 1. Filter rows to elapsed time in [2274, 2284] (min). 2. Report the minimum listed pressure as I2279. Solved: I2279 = 17.55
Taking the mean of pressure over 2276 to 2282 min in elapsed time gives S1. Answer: 19.2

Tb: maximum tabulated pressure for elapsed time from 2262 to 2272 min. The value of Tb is 31.6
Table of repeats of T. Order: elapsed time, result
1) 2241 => 32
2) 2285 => 21.21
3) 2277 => 20.27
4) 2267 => 25.91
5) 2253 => 25.37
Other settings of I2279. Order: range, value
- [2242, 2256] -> 25.15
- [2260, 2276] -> 20.74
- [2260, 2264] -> 27.6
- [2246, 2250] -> 27.8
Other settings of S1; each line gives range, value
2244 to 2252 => 28.2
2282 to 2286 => 20.2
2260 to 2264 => 29.6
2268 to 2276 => 22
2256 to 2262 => 27.8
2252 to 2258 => 26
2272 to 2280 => 20.2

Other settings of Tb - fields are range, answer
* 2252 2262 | 28.25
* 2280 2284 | 19.86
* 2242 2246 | 28.19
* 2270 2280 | 22.18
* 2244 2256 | 31.02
